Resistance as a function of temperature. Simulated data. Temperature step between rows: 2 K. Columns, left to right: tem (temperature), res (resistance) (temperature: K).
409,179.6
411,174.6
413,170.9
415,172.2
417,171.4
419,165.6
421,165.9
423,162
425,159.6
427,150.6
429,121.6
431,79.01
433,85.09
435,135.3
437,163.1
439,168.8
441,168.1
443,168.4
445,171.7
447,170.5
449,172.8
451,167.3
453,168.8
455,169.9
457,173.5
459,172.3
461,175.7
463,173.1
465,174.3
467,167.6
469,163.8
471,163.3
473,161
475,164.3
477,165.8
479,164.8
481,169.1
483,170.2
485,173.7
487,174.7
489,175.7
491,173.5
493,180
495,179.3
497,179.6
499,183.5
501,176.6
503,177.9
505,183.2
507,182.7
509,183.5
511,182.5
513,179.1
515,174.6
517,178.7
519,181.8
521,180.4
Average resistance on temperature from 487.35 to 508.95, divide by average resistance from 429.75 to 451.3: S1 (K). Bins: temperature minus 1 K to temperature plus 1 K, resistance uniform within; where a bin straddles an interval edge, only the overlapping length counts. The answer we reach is 1.20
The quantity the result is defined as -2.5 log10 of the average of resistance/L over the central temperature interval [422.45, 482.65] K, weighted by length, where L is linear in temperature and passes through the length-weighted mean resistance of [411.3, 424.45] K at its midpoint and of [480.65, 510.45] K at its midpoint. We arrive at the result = 0.09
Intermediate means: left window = 168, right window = 178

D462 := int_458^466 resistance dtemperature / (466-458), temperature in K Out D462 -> 174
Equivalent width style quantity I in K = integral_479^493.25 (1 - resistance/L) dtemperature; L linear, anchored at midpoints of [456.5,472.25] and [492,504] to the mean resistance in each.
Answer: 0.3 K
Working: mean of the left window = 170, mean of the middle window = 173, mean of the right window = 179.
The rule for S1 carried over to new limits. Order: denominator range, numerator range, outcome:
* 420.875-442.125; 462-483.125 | 1.18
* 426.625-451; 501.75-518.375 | 1.23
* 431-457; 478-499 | 1.11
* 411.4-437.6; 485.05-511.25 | 1.22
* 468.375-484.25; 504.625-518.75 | 1.09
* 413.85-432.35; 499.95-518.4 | 1.21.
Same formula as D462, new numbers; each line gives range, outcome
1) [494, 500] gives 181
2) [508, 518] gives 180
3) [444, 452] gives 171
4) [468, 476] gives 163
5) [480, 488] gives 172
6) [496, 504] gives 179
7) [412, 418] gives 172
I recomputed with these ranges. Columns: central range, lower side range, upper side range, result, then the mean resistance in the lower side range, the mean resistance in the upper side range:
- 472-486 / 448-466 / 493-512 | 0.7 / 172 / 181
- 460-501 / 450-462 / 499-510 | 1.0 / 171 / 181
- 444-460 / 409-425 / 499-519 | 0.2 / 169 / 180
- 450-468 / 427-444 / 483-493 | -2.1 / 137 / 175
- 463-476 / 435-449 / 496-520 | 0.4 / 166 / 180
